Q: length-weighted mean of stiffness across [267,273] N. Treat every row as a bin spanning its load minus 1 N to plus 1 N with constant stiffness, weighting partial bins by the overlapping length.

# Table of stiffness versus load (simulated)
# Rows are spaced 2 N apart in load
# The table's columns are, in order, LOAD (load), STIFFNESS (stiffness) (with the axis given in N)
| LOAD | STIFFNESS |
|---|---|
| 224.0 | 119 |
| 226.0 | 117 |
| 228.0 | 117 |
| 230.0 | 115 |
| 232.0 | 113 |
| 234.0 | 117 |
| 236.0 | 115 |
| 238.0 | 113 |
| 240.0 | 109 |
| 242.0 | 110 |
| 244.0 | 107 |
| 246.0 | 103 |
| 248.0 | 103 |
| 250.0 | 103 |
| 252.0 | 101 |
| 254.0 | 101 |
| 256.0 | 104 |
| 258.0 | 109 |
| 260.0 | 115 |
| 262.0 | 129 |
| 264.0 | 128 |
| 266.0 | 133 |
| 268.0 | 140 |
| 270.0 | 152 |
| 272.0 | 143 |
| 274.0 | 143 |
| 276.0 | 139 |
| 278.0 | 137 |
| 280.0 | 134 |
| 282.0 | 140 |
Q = 145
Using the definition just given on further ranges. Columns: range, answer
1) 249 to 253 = 102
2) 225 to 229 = 117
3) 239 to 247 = 107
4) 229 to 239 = 115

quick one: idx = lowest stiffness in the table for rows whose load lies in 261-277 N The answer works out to 128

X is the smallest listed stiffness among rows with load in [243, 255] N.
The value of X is 101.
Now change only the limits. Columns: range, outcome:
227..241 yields 109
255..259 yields 104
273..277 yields 139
